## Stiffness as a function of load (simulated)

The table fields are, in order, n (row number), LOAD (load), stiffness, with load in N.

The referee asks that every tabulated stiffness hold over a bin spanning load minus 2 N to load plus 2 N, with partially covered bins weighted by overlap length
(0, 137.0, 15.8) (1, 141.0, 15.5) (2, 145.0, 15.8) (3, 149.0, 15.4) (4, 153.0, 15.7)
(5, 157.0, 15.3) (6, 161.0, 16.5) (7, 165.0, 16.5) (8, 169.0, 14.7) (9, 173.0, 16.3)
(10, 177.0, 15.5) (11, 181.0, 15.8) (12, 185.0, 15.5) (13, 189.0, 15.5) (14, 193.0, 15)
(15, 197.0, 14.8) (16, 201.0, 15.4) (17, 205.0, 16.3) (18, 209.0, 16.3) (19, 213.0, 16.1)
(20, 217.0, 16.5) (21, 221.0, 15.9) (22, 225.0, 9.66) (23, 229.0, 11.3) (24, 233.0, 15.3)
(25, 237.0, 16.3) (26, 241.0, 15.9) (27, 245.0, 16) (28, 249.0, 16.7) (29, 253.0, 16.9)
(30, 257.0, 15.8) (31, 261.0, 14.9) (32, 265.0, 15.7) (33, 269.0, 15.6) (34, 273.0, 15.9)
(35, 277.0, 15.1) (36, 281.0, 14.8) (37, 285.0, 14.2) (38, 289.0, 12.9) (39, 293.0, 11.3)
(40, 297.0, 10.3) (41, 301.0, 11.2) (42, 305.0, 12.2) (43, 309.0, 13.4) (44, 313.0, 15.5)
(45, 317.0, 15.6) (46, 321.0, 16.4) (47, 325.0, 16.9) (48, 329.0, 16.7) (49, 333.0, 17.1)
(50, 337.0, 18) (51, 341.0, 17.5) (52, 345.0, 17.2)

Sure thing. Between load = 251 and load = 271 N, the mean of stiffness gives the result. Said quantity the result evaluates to 15.8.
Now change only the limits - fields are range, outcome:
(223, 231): 10.5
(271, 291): 14.6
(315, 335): 16.5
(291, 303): 10.9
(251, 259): 16.4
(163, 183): 15.8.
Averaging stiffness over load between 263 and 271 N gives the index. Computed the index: 15.6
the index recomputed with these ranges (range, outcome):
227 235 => 13.3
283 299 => 12.2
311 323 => 15.8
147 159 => 15.5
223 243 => 13.7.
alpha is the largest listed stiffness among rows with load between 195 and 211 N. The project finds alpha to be 16.3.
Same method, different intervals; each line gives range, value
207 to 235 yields 16.5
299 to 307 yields 12.2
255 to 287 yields 15.9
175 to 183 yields 15.8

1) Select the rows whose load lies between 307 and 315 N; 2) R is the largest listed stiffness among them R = 15.5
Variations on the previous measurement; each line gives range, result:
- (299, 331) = 16.9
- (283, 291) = 14.2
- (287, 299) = 12.9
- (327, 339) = 18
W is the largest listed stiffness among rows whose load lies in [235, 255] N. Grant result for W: 16.9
